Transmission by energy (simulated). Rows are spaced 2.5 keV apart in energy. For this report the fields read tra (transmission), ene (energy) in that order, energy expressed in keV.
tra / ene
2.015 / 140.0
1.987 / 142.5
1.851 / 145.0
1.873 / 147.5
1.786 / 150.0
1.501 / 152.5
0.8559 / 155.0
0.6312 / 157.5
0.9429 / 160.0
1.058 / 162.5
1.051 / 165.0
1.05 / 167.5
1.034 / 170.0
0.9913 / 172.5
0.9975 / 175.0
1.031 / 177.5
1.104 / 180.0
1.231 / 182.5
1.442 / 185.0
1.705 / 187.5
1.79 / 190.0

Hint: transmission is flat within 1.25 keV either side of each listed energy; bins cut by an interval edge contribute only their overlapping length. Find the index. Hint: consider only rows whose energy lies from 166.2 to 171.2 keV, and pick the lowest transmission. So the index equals 1.034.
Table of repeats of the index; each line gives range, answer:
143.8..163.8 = 0.6312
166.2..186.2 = 0.9913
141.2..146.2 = 1.851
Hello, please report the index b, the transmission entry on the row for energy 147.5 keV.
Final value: 1.873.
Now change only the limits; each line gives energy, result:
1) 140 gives 2.015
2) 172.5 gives 0.9913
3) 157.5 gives 0.6312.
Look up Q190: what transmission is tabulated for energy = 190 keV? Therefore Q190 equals 1.79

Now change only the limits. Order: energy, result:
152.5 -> 1.501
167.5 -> 1.05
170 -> 1.034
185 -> 1.442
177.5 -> 1.031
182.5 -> 1.231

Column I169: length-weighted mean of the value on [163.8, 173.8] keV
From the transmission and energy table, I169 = 1.03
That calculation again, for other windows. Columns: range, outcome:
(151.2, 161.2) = 0.987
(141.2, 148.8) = 1.9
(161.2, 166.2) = 1.05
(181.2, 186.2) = 1.33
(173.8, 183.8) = 1.09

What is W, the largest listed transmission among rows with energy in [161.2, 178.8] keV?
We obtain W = 1.058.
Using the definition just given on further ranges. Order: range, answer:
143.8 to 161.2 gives 1.873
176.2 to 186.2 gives 1.442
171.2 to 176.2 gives 0.9975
